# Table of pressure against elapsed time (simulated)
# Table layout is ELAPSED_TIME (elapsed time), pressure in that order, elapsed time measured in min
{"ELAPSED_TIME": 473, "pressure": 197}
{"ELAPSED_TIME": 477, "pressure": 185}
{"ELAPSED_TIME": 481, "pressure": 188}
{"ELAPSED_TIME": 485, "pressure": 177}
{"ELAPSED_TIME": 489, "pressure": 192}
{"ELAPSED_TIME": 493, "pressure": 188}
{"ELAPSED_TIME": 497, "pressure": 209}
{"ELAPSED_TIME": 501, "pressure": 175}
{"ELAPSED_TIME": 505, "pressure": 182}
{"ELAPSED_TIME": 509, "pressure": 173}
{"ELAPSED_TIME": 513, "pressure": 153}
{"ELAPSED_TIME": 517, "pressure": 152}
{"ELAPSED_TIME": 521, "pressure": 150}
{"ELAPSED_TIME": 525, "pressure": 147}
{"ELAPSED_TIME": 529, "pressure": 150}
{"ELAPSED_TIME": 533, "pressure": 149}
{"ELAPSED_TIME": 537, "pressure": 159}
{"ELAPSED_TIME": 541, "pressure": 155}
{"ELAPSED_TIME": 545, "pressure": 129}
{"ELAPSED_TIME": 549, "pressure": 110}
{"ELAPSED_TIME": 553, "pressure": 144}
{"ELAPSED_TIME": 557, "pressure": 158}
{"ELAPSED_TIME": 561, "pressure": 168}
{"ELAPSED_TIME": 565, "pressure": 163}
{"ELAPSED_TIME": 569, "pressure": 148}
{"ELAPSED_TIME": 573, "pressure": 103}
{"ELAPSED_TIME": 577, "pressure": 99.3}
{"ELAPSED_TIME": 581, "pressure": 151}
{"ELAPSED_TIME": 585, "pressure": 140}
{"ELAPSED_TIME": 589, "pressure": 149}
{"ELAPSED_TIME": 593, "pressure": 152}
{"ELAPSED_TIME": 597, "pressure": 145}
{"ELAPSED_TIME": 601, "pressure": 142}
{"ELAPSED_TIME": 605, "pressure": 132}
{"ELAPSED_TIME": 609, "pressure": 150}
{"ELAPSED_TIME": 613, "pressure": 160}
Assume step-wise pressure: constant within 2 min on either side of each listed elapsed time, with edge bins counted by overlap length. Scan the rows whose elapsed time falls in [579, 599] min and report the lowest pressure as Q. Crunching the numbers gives 140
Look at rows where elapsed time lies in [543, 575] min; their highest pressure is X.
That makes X 168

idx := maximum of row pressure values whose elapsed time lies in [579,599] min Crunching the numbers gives 152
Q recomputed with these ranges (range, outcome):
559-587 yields 99.3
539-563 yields 110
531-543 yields 149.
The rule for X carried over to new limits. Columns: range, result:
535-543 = 159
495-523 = 209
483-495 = 192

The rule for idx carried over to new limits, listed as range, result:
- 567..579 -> 148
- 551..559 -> 158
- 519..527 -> 150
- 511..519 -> 153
